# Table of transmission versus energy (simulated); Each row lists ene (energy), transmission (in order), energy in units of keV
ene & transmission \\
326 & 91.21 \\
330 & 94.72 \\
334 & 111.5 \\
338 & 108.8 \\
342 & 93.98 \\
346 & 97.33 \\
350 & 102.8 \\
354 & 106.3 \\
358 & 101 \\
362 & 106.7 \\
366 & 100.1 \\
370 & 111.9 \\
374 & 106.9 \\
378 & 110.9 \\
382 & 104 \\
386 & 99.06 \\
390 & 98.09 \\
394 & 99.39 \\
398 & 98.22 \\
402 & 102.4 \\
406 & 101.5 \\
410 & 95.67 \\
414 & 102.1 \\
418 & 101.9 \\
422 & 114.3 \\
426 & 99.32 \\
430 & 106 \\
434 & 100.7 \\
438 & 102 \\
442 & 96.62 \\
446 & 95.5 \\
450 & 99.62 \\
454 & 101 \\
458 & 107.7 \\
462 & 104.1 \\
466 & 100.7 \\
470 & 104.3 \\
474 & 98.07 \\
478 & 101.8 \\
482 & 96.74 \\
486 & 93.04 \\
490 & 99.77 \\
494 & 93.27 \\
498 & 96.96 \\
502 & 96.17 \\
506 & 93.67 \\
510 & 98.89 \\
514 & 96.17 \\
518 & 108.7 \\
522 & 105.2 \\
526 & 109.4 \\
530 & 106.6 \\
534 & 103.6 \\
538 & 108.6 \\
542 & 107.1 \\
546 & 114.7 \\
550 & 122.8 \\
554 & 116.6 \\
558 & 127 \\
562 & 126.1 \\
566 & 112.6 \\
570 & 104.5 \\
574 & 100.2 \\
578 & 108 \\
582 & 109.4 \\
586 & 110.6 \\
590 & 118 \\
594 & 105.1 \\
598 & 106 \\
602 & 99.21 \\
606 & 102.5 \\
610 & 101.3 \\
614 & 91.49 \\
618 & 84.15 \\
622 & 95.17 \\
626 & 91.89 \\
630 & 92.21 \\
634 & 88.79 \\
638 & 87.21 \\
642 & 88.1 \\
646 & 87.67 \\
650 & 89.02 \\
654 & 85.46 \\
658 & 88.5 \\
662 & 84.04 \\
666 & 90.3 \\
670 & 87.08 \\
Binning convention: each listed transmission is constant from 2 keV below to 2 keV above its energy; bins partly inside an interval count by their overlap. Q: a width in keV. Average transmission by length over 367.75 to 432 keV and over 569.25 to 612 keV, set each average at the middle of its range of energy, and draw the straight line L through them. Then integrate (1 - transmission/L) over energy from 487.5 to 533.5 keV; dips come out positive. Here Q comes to 1.9 keV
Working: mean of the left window 103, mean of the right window 106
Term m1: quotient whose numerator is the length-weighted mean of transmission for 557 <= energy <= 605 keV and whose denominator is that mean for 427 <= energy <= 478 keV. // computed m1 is 1.09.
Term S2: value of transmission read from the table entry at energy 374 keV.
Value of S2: 106.9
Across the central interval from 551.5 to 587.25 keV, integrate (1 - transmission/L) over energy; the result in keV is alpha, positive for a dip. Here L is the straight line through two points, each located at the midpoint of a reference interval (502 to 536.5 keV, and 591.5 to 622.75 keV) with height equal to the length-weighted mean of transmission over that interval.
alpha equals -4.5 keV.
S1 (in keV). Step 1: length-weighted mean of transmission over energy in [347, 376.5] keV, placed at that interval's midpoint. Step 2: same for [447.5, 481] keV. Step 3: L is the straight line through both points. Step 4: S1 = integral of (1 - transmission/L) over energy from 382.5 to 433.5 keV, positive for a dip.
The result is 1.0 keV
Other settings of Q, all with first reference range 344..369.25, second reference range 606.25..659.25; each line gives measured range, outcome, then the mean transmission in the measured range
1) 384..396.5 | 0.3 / 98.8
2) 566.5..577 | -1.3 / 104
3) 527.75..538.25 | -1.2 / 106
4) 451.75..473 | -1.1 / 103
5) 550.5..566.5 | -4.7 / 122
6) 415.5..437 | -1.0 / 104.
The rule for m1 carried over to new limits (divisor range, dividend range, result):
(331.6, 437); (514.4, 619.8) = 1.05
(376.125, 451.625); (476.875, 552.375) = 1.01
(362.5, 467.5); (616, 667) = 0.87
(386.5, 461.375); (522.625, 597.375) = 1.10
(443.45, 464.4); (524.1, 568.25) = 1.12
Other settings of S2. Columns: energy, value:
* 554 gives 116.6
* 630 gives 92.21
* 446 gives 95.5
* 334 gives 111.5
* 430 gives 106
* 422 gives 114.3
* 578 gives 108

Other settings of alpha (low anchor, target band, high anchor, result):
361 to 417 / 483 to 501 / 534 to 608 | 1.92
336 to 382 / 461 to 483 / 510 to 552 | 1.16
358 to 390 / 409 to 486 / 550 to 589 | 4.80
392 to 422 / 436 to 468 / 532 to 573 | 1.28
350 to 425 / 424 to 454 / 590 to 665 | 0.33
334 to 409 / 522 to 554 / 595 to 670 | -4.88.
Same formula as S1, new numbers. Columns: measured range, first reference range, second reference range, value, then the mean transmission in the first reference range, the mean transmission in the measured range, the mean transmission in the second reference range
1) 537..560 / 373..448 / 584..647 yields -4.18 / 102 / 116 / 97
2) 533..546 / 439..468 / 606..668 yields -1.65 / 101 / 108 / 90.1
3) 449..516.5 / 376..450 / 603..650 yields -0.43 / 101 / 99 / 91.9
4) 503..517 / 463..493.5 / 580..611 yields 0.56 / 99.1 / 97.1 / 107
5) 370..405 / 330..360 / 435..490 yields -0.42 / 103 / 103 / 100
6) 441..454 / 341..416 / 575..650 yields 0.39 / 102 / 97.9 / 97.9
